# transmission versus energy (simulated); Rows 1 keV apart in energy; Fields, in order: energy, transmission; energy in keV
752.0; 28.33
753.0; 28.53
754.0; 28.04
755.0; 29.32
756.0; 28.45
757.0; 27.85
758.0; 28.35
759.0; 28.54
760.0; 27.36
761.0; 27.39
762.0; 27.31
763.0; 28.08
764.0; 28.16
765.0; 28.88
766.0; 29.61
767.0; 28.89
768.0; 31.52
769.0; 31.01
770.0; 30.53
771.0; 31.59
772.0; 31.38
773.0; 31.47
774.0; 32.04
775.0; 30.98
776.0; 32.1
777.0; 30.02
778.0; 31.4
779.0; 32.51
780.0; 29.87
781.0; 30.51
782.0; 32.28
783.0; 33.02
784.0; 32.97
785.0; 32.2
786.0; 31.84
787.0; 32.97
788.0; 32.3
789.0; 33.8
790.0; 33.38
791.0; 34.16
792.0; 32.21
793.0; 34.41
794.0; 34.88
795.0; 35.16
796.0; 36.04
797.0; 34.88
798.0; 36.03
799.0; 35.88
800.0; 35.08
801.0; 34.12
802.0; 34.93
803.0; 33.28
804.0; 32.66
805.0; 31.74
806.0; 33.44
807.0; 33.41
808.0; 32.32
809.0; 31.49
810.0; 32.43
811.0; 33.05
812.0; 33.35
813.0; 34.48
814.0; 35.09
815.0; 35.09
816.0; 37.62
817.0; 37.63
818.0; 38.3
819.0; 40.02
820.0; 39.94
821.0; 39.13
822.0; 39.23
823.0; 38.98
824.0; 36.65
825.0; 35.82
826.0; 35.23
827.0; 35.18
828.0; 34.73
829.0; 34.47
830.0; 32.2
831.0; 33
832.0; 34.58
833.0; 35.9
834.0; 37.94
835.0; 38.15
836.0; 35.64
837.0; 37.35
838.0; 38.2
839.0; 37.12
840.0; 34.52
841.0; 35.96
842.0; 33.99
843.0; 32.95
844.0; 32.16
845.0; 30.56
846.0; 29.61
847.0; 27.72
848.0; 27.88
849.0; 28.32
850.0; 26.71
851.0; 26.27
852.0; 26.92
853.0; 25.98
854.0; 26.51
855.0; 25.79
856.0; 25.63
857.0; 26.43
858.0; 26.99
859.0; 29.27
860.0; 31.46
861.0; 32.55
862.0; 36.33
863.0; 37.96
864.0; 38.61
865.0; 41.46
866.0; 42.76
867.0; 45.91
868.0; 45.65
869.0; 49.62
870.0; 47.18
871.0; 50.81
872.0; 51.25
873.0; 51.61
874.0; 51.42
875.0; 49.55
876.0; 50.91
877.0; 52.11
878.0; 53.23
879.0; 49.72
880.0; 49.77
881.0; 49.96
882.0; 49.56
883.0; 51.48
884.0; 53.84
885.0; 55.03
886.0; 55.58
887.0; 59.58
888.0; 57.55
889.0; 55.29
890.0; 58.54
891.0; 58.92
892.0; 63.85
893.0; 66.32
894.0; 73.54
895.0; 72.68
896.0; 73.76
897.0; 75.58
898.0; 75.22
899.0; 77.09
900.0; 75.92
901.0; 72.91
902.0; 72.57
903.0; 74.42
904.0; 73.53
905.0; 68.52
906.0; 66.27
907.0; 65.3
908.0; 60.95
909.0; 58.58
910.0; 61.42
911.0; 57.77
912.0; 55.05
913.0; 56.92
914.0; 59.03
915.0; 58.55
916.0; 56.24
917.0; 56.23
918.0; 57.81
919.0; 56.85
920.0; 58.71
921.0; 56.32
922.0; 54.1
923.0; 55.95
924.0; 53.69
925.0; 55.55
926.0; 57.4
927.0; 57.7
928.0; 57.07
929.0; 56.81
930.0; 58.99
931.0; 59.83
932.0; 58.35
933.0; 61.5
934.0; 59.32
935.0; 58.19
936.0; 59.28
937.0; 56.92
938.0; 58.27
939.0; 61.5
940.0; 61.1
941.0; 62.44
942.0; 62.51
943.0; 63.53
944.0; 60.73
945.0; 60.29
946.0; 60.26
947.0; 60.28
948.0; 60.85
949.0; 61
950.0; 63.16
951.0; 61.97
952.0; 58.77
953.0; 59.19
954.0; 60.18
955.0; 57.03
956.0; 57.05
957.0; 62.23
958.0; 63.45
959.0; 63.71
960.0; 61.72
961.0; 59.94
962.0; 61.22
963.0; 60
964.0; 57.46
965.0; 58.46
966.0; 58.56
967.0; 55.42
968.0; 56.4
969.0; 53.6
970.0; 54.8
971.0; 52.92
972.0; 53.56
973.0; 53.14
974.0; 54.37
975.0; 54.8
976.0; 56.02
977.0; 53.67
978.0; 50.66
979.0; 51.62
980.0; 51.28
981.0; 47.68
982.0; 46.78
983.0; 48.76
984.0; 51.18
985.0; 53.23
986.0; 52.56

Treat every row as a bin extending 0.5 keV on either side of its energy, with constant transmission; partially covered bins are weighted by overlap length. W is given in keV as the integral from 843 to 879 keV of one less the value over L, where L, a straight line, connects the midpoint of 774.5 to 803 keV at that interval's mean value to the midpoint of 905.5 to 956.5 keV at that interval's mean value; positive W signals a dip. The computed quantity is 7.2 keV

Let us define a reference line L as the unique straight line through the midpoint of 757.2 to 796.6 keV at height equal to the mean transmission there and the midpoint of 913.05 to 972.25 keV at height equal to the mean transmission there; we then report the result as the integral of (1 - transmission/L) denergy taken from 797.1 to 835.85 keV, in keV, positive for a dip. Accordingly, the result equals 2.53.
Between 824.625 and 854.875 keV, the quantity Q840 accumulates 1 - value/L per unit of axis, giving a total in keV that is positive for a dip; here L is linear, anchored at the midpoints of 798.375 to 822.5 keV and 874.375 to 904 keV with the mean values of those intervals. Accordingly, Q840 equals 8.1 keV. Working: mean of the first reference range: 35.2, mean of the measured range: 32.6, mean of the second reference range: 61.7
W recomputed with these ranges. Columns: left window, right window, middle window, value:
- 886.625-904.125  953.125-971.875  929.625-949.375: 0.5 keV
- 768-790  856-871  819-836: -0.5 keV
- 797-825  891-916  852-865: 5.3 keV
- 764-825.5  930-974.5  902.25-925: -3.2 keV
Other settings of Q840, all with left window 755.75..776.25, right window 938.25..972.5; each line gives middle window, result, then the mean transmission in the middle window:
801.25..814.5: 1.1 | 33.2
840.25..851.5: 3.2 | 30.3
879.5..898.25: -4.4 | 60.7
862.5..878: -0.4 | 47.3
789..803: -0.1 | 34.6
